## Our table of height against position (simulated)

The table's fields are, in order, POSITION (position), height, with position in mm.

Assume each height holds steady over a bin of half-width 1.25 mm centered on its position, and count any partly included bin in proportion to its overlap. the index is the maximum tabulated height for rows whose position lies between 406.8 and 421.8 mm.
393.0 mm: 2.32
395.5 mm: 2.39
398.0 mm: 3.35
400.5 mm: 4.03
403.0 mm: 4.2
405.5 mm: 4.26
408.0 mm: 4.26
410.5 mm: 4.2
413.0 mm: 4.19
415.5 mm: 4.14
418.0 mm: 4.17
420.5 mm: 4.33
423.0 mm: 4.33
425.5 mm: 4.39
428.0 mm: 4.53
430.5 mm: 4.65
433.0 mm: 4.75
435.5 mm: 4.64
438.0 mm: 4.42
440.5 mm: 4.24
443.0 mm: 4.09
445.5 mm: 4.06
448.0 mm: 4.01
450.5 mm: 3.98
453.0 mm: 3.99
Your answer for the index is 4.33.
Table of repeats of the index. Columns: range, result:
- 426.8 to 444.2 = 4.75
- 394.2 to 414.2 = 4.26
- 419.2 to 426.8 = 4.39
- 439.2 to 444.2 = 4.24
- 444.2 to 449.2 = 4.06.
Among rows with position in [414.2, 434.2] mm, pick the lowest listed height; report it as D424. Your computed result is 4.14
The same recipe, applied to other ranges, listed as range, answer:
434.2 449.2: 4.01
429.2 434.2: 4.65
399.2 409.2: 4.03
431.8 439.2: 4.42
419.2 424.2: 4.33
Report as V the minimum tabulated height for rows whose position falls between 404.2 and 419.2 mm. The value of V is 4.14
